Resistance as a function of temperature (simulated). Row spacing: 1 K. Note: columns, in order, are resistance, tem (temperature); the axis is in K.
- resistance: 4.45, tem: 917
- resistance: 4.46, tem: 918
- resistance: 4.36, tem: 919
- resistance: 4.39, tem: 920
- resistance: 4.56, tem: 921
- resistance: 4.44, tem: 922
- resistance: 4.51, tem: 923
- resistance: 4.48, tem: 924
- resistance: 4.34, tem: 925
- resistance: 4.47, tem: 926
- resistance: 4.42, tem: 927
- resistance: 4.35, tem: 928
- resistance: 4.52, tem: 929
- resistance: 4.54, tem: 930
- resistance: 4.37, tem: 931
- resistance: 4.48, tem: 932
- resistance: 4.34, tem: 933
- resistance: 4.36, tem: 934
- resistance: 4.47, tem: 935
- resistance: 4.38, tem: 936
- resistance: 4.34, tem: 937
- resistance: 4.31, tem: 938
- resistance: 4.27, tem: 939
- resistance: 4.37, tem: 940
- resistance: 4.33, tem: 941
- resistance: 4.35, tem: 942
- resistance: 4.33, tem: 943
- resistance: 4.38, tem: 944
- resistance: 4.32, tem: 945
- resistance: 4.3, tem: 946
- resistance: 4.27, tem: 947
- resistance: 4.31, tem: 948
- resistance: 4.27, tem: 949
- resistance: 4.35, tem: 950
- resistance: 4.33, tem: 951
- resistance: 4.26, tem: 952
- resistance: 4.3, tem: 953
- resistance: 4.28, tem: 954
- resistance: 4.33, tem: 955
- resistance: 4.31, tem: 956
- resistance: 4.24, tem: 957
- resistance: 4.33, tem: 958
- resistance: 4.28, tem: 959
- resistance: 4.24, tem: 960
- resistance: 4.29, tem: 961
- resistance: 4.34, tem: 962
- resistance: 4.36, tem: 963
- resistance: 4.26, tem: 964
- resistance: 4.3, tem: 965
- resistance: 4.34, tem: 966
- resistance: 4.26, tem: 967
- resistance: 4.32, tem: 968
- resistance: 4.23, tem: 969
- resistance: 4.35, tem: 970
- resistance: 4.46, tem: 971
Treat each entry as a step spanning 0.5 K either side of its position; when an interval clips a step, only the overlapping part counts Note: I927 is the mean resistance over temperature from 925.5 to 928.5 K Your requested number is 4.41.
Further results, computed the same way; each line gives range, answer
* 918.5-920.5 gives 4.38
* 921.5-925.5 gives 4.44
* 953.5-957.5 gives 4.29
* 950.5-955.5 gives 4.3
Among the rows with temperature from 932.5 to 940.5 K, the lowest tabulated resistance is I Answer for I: 4.27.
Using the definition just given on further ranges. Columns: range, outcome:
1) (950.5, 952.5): 4.26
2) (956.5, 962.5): 4.24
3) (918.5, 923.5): 4.36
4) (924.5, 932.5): 4.34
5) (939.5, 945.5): 4.32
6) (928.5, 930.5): 4.52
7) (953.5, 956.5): 4.28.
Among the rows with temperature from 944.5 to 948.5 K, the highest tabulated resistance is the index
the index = 4.32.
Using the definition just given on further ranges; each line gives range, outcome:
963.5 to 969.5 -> 4.34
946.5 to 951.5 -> 4.35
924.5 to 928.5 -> 4.47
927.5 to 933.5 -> 4.54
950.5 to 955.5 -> 4.33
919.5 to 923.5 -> 4.56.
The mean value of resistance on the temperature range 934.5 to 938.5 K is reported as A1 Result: 4.38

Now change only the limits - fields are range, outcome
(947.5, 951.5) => 4.31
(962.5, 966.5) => 4.32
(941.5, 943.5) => 4.34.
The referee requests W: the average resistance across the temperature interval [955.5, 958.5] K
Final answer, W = 4.29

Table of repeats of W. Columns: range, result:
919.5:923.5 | 4.47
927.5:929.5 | 4.43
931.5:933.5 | 4.41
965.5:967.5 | 4.3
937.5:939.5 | 4.29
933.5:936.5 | 4.4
